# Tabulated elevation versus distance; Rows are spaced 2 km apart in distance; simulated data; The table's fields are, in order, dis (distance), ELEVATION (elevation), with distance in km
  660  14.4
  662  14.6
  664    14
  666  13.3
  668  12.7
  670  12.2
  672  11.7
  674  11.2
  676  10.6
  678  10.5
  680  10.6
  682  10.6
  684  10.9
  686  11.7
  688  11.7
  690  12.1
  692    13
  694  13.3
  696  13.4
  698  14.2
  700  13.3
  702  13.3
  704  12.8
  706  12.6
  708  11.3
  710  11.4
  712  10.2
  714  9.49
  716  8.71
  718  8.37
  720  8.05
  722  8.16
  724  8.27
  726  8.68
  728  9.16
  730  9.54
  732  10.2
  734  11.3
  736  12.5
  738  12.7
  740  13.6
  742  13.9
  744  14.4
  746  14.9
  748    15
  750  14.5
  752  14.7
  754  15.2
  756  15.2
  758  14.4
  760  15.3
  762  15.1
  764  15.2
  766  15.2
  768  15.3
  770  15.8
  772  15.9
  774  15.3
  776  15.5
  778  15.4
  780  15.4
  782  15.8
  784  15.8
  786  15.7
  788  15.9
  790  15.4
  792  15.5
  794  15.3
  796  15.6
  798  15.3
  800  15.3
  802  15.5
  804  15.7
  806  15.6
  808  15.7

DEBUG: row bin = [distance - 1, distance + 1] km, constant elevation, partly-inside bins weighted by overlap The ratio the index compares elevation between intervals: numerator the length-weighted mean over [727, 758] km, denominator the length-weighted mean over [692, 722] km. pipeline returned 1.15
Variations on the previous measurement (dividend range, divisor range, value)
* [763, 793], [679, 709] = 1.26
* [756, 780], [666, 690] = 1.34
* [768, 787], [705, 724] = 1.60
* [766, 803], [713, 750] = 1.41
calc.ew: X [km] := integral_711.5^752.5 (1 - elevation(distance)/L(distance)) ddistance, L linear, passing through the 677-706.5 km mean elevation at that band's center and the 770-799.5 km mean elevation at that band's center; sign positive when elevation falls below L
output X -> 7.6 km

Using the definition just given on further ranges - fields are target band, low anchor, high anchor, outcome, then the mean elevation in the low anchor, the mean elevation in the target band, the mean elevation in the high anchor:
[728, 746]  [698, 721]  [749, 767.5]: 1.4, 11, 12.2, 15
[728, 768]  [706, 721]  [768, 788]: -2.4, 9.84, 13.8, 15.6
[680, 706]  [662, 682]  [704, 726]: -3.9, 11.9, 12.5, 9.75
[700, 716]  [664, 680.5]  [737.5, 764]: 1.9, 11.8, 11.5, 14.6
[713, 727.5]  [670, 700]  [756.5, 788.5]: 5.2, 11.9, 8.55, 15.4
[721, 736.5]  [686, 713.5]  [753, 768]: 4.6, 12.4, 9.64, 15.1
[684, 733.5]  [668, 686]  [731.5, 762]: 5.5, 11.2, 11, 14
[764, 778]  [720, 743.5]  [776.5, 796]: -1.3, 10.7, 15.5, 15.6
